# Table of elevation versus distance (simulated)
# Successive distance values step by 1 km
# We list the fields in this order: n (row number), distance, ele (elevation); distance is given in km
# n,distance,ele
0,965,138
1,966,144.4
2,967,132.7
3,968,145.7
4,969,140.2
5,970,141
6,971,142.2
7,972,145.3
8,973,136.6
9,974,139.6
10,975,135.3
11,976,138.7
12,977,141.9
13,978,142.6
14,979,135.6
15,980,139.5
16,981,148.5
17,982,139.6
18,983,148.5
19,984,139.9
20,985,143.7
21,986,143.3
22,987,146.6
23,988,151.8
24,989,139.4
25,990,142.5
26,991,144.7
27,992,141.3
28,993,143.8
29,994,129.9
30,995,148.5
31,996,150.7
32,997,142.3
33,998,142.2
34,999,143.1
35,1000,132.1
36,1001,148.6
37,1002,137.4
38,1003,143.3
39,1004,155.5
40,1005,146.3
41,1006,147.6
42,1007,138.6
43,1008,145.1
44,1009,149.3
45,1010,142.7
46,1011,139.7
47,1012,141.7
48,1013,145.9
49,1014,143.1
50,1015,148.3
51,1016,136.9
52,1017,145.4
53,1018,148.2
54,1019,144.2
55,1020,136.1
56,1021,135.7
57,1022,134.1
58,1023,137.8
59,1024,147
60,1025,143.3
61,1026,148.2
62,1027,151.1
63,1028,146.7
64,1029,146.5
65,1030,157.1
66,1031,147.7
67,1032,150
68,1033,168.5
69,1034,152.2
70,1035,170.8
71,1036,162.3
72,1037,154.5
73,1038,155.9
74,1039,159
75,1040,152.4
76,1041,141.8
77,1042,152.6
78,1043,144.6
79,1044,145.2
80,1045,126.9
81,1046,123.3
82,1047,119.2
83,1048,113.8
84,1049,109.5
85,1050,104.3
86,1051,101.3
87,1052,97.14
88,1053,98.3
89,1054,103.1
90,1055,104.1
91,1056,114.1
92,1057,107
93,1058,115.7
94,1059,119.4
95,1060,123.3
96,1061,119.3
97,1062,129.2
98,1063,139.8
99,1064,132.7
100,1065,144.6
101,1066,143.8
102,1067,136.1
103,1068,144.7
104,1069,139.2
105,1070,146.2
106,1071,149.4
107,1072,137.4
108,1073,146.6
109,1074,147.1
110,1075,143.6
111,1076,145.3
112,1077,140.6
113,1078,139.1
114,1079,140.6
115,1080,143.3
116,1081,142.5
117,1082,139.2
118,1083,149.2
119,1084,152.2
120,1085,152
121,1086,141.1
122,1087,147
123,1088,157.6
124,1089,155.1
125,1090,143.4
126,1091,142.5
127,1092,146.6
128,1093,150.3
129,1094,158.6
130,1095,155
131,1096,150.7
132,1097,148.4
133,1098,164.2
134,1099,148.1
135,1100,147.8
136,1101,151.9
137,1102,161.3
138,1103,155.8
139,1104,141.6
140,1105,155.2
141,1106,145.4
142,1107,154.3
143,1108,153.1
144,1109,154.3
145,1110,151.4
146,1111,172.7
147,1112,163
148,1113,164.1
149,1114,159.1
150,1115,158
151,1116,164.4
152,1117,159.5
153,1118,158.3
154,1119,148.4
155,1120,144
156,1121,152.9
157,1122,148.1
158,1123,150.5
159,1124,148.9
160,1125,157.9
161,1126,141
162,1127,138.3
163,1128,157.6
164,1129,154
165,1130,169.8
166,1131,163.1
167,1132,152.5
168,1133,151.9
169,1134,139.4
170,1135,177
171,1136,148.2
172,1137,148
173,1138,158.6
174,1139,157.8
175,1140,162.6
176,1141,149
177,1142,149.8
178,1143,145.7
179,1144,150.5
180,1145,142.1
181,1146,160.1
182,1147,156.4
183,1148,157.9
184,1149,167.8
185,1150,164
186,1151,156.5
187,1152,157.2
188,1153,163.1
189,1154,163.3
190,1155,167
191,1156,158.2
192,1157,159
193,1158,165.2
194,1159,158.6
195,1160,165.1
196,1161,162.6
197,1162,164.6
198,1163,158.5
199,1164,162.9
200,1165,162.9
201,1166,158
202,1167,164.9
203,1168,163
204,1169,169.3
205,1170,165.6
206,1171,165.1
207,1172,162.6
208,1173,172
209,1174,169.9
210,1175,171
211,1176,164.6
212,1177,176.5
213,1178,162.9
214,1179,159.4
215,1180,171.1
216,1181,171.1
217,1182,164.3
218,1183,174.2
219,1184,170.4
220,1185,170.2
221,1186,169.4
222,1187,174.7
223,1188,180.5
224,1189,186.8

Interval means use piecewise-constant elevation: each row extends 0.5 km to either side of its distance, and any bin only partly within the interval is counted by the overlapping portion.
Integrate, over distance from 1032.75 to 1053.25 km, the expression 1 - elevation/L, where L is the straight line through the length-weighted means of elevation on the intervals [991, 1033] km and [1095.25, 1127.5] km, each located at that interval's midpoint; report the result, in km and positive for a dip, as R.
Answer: 1.6 km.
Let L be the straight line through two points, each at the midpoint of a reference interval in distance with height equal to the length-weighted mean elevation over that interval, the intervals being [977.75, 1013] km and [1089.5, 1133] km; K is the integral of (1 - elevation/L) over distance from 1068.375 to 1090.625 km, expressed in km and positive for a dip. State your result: 0.8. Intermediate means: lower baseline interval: 143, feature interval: 145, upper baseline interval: 154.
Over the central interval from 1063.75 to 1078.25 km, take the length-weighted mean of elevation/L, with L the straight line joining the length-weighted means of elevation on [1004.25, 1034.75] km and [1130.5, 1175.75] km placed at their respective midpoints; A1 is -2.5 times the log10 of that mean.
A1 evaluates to 0.06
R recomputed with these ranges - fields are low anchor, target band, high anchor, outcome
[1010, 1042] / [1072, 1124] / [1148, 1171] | 1.7 km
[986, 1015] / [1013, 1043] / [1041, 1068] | -3.6 km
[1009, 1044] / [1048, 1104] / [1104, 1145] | 5.1 km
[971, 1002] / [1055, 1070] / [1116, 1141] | 2.0 km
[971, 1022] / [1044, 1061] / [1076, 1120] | 4.0 km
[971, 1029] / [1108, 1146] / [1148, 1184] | 1.2 km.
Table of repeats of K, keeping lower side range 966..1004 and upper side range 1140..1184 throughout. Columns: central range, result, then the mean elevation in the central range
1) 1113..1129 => 0.5 km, 153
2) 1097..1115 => 0.1 km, 155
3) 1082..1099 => 0.4 km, 150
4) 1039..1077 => 5.3 km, 129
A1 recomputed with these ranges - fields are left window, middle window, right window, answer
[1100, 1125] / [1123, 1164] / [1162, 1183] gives 0.026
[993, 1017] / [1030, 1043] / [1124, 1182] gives -0.060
